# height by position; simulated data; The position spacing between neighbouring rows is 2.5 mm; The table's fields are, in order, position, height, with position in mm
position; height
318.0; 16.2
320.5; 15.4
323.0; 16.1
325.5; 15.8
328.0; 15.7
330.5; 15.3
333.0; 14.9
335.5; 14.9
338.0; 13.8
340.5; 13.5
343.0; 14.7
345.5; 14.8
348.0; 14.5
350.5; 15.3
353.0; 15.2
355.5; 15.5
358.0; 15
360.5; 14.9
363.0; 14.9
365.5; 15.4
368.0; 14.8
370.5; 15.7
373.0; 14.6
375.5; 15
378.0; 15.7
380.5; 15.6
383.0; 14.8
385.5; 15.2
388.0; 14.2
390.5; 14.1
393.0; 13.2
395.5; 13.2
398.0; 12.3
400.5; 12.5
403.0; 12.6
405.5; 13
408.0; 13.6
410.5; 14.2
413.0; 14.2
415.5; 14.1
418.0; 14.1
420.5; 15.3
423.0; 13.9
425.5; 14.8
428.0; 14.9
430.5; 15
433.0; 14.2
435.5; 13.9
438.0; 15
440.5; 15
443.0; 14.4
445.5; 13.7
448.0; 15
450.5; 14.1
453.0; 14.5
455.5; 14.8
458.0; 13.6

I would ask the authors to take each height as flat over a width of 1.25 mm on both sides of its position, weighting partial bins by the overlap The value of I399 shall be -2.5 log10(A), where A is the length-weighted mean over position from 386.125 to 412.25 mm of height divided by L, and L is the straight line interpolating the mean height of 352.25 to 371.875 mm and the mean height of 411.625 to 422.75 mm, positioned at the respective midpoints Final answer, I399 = 0.10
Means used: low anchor 15.2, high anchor 14.4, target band 13.4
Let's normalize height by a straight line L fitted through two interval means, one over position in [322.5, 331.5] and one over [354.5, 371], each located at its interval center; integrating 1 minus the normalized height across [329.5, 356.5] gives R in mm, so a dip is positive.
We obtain 1.2 mm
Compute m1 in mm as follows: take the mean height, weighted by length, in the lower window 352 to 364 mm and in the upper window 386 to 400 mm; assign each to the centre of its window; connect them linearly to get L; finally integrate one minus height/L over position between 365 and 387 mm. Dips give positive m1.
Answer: -1.45 mm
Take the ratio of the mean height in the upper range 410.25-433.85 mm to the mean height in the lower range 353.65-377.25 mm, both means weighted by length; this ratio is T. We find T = 0.96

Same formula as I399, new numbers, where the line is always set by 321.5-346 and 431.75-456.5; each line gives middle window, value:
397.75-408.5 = 0.15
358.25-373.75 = -0.02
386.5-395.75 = 0.07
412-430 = 0.00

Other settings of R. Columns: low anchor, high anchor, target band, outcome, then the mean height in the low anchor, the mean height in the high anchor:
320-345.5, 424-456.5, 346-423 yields 1.9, 15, 14.6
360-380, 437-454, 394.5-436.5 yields 2.5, 15.2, 14.5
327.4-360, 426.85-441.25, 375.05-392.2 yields -0.2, 14.8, 14.7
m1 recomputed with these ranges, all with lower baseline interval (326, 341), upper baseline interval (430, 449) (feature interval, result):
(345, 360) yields -0.32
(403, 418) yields 0.86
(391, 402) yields 1.31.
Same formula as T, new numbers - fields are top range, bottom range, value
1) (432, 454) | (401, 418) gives 1.06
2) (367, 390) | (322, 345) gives 1.01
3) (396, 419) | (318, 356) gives 0.89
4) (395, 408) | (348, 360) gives 0.84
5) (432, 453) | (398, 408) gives 1.13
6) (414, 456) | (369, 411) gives 1.03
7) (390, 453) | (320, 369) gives 0.93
